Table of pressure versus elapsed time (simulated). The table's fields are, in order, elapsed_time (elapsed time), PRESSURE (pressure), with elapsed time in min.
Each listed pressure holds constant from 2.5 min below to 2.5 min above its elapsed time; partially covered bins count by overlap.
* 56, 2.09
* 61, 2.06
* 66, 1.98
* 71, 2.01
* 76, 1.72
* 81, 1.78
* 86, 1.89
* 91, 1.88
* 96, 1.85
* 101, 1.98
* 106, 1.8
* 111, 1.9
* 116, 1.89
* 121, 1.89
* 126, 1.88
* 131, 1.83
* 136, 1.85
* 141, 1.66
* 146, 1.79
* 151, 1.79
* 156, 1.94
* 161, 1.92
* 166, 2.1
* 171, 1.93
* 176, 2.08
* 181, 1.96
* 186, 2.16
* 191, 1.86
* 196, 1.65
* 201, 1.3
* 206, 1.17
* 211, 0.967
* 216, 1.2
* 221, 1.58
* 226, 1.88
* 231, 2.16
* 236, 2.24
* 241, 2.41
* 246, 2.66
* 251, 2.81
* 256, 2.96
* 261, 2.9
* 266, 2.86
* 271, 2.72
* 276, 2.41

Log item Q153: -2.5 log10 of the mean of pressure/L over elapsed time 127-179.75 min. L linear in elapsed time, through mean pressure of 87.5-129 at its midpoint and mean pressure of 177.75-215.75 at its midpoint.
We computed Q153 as -0.10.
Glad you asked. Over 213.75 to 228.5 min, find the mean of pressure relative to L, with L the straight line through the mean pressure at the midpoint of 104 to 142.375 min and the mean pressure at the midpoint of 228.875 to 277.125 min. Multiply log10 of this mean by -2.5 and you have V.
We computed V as 0.48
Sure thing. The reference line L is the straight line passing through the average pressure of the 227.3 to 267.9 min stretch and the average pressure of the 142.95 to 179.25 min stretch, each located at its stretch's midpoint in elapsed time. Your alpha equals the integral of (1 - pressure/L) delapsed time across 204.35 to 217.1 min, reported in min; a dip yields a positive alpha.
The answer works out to 6.7 min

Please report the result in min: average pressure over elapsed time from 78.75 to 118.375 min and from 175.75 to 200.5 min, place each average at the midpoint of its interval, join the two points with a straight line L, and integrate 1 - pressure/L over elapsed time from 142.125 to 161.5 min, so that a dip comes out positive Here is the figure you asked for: 0.37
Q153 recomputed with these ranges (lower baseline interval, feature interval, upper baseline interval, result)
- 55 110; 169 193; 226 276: 0.15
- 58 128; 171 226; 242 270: 0.46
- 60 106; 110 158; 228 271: 0.15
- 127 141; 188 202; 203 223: -0.21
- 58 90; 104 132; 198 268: 0.05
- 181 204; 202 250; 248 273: 0.27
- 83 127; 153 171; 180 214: -0.17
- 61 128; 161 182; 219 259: 0.07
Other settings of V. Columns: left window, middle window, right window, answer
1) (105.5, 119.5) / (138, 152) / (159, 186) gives 0.12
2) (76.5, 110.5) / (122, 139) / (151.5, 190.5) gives 0.04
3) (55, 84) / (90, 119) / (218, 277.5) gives 0.08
